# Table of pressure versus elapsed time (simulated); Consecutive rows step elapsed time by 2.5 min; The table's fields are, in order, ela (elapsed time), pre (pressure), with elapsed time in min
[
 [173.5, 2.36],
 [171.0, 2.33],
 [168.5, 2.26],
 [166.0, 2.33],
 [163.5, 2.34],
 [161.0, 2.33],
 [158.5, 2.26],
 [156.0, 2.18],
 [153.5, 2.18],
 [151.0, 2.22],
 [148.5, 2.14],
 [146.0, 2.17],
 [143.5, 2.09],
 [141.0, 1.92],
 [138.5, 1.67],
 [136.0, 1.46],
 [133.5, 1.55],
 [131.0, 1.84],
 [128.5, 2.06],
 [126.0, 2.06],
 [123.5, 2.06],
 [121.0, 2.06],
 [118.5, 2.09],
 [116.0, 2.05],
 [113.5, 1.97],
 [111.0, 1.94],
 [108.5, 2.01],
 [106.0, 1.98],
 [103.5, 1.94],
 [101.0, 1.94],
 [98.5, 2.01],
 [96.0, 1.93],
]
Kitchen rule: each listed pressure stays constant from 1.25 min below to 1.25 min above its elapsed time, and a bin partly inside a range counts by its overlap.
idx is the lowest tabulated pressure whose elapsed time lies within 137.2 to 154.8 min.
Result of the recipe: 1.67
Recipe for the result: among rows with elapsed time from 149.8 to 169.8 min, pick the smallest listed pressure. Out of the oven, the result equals 2.18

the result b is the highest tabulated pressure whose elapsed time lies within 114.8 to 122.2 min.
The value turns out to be 2.09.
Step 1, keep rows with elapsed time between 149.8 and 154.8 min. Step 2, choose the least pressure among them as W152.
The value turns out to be 2.18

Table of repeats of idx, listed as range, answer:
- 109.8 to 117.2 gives 1.94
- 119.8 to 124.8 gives 2.06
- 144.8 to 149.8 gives 2.14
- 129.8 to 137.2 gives 1.46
